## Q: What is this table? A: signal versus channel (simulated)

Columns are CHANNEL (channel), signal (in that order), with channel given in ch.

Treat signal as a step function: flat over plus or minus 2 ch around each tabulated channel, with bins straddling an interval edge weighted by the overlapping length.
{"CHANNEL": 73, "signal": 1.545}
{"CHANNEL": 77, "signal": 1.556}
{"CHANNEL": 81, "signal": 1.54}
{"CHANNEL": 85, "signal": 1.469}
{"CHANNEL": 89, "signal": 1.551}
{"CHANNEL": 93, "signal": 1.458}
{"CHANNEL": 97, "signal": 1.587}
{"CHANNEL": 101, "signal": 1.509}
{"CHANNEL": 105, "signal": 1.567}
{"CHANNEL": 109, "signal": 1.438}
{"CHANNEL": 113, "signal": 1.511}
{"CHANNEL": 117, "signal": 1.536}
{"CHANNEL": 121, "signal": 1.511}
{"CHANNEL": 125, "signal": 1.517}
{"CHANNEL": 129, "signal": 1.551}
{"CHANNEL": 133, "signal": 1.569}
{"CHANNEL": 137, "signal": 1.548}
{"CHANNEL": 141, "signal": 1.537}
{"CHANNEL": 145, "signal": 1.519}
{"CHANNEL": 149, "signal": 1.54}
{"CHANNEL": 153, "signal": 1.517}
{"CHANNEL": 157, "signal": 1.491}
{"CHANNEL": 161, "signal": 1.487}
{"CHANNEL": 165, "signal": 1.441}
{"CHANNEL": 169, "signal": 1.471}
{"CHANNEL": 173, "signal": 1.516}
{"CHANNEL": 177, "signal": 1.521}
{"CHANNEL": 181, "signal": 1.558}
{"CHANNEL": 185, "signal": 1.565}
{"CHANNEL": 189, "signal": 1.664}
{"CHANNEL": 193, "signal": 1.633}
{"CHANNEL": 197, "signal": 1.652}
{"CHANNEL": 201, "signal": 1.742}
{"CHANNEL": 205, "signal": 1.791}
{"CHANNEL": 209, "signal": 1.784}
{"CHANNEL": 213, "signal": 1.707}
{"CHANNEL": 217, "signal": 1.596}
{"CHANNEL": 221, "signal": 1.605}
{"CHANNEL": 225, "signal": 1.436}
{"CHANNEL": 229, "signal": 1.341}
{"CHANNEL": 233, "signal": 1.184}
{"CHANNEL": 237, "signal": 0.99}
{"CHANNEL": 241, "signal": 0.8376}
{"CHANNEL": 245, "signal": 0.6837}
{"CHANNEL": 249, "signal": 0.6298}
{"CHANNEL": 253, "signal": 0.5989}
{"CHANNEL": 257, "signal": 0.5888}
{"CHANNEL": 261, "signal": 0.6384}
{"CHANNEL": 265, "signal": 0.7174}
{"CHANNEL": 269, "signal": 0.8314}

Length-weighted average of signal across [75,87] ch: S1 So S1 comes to 1.52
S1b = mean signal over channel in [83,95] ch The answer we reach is 1.49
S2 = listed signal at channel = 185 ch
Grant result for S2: 1.565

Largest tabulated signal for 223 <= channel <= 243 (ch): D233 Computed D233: 1.436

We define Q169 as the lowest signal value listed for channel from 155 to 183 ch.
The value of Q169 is 1.441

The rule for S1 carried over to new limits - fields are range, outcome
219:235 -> 1.39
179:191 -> 1.6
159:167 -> 1.46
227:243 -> 1.09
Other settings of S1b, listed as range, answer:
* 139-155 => 1.53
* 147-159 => 1.52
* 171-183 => 1.53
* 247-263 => 0.614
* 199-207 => 1.77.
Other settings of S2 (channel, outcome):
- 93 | 1.458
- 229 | 1.341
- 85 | 1.469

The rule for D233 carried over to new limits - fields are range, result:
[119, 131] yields 1.551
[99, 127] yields 1.567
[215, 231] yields 1.605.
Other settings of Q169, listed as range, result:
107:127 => 1.438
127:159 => 1.491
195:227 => 1.436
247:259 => 0.5888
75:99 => 1.458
